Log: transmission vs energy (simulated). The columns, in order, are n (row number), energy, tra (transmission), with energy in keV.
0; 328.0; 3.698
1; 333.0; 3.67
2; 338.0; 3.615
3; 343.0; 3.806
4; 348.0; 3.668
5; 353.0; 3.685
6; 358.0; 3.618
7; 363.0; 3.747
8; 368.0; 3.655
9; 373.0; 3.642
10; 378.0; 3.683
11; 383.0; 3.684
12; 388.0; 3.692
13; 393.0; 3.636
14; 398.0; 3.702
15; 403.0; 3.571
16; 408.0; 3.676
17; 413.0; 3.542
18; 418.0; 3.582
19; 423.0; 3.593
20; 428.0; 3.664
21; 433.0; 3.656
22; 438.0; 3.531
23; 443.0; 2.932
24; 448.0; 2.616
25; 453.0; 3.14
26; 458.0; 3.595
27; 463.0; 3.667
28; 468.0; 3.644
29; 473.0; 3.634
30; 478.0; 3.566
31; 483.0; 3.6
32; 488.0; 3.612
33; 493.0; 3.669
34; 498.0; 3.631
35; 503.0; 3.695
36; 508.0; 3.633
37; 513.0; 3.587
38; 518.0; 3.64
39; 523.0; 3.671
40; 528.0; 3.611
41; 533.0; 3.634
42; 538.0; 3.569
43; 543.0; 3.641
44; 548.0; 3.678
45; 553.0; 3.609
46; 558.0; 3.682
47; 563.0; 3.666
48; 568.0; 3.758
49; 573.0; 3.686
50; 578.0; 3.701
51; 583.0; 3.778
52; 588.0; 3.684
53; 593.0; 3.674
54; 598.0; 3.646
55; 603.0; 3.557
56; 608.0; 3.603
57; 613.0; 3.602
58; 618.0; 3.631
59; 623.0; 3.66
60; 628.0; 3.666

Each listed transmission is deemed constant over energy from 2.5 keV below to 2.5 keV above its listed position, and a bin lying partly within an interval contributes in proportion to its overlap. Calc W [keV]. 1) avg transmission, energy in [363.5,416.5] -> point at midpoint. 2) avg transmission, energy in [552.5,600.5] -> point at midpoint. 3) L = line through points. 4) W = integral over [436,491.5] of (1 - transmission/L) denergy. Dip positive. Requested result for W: 3.8 keV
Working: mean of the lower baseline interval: 3.65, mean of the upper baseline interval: 3.69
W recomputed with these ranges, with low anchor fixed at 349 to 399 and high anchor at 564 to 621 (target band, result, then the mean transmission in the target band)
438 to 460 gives 3.35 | 3.11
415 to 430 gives 0.26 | 3.61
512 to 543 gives 0.39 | 3.62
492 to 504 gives 0.03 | 3.66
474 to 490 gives 0.32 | 3.6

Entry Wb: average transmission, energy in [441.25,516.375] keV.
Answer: 3.49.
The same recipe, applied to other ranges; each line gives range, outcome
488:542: 3.63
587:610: 3.63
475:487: 3.59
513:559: 3.63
